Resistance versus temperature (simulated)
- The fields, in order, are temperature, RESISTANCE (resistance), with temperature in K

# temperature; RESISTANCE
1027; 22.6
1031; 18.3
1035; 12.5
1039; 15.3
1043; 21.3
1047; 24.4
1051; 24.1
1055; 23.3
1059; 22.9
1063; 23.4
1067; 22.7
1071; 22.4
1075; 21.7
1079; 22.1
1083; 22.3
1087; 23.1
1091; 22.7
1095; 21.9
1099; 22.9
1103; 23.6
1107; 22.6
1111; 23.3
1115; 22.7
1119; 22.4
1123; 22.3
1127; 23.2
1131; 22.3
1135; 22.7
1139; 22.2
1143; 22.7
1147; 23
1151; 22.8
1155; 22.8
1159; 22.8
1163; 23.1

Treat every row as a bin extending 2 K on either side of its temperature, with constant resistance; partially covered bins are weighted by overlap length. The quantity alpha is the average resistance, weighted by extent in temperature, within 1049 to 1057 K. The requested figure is 23.7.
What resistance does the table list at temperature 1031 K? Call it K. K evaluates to 18.3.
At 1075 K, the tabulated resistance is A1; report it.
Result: 21.7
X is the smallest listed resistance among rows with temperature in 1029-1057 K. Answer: 12.5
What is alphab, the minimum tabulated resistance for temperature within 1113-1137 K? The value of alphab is 22.3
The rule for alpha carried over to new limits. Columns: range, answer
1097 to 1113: 23.1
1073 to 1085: 22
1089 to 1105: 22.8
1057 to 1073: 22.8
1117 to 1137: 22.6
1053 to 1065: 23.2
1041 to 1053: 23.3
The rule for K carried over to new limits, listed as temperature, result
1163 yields 23.1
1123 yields 22.3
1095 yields 21.9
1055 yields 23.3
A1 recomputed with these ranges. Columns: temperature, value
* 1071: 22.4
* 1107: 22.6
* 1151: 22.8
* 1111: 23.3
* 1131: 22.3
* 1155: 22.8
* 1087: 23.1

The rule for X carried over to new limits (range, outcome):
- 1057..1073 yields 22.4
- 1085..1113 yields 21.9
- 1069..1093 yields 21.7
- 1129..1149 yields 22.2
